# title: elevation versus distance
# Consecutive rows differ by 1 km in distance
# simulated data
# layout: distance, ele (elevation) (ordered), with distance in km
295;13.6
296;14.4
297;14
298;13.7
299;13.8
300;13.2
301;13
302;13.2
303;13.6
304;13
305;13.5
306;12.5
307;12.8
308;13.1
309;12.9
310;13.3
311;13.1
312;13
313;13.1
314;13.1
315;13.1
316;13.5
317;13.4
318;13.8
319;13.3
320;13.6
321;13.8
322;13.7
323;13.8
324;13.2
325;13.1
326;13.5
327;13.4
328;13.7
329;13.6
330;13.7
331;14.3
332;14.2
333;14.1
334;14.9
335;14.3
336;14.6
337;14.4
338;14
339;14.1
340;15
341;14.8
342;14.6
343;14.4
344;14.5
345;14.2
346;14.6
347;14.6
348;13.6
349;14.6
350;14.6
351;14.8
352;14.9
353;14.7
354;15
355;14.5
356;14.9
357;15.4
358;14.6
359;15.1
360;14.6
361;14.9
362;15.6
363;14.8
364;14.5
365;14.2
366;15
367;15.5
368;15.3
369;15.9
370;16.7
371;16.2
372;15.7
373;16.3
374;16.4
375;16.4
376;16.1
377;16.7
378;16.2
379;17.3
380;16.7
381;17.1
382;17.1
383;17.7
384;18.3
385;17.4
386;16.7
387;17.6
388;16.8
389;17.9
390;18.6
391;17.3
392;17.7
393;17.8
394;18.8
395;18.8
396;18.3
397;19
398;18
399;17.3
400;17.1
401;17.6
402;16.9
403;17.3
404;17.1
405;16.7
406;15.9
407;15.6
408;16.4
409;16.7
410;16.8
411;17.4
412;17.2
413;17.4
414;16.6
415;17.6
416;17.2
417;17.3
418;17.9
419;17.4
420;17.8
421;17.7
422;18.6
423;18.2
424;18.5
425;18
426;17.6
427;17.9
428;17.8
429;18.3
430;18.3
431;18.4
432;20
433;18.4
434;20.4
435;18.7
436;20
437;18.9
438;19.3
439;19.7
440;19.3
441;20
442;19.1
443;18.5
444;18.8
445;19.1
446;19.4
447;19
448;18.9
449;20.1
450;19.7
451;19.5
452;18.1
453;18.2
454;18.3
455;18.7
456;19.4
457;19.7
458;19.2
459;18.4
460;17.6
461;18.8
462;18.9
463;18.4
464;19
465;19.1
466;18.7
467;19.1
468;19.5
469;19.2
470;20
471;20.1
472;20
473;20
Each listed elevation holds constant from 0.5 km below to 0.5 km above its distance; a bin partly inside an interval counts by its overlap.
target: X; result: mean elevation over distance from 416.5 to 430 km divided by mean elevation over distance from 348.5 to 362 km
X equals 1.2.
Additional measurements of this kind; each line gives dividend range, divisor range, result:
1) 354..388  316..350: 1.14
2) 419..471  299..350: 1.37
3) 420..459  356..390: 1.17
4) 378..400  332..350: 1.23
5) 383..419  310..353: 1.25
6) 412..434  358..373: 1.18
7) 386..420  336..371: 1.17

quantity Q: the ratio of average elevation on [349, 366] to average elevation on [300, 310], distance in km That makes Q 1.13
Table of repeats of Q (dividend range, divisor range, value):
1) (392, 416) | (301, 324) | 1.31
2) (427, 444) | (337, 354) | 1.31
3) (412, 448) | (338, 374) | 1.24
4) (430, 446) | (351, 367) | 1.29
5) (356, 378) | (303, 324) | 1.17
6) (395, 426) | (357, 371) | 1.15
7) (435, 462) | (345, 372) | 1.27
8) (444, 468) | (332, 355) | 1.31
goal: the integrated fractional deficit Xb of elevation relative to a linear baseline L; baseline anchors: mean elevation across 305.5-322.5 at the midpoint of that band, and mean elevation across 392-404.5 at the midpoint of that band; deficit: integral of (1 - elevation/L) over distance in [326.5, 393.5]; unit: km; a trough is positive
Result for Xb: 1.27 km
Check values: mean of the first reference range 13.2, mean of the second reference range 17.8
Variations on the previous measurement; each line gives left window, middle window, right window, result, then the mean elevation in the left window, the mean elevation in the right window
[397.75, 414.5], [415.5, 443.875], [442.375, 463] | -1.0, 16.9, 18.9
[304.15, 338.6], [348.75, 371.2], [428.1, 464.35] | 0.3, 13.6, 19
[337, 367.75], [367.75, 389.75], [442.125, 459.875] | -1.3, 14.7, 19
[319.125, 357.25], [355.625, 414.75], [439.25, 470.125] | -1.8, 14.2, 19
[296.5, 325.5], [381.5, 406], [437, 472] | -1.4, 13.3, 19.1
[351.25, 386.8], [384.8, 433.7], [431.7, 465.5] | -0.5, 15.8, 19.1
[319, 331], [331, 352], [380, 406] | 0.1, 13.6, 17.6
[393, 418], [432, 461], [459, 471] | -1.0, 17.3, 19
